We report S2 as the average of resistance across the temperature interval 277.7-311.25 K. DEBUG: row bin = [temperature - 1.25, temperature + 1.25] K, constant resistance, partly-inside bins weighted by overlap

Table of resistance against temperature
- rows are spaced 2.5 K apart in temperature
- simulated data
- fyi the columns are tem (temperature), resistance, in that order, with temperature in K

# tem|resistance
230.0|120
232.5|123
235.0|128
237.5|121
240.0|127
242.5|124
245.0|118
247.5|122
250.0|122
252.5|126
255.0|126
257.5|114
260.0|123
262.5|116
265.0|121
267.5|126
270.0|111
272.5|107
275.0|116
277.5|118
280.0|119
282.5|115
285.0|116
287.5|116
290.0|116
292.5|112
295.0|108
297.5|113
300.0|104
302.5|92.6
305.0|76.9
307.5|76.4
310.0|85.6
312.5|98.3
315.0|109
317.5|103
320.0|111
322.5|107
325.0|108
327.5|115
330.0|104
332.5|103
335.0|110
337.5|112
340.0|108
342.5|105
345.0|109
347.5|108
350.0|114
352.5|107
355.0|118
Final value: 104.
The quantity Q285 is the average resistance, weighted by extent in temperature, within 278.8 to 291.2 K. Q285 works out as 116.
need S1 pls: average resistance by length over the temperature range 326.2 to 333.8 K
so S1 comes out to 107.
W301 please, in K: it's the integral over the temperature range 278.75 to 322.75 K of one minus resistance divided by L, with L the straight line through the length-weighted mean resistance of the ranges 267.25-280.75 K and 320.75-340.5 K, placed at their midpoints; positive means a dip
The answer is 3.1 K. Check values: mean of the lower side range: 115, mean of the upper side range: 108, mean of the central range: 104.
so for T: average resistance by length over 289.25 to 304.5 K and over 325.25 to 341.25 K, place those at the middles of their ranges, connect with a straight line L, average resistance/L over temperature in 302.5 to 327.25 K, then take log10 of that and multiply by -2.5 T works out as 0.10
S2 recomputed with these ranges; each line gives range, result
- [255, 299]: 116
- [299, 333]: 99.4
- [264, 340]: 108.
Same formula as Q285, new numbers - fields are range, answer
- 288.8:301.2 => 111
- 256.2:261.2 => 119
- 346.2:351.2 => 111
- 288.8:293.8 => 114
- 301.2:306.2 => 85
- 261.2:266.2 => 119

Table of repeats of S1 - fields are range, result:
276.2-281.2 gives 118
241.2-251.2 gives 122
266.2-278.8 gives 116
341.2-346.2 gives 107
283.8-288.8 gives 116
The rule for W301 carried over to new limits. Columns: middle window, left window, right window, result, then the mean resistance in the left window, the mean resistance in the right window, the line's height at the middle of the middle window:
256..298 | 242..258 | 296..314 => -3.3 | 122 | 92.8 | 108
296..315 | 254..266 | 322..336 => 3.1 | 120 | 108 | 112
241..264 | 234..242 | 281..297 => 0.1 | 125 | 114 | 122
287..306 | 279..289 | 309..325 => 1.2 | 116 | 103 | 111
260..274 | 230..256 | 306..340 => 0.1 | 124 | 103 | 117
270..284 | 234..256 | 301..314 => -1.3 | 124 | 86.8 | 105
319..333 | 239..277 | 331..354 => 0.3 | 120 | 108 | 111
